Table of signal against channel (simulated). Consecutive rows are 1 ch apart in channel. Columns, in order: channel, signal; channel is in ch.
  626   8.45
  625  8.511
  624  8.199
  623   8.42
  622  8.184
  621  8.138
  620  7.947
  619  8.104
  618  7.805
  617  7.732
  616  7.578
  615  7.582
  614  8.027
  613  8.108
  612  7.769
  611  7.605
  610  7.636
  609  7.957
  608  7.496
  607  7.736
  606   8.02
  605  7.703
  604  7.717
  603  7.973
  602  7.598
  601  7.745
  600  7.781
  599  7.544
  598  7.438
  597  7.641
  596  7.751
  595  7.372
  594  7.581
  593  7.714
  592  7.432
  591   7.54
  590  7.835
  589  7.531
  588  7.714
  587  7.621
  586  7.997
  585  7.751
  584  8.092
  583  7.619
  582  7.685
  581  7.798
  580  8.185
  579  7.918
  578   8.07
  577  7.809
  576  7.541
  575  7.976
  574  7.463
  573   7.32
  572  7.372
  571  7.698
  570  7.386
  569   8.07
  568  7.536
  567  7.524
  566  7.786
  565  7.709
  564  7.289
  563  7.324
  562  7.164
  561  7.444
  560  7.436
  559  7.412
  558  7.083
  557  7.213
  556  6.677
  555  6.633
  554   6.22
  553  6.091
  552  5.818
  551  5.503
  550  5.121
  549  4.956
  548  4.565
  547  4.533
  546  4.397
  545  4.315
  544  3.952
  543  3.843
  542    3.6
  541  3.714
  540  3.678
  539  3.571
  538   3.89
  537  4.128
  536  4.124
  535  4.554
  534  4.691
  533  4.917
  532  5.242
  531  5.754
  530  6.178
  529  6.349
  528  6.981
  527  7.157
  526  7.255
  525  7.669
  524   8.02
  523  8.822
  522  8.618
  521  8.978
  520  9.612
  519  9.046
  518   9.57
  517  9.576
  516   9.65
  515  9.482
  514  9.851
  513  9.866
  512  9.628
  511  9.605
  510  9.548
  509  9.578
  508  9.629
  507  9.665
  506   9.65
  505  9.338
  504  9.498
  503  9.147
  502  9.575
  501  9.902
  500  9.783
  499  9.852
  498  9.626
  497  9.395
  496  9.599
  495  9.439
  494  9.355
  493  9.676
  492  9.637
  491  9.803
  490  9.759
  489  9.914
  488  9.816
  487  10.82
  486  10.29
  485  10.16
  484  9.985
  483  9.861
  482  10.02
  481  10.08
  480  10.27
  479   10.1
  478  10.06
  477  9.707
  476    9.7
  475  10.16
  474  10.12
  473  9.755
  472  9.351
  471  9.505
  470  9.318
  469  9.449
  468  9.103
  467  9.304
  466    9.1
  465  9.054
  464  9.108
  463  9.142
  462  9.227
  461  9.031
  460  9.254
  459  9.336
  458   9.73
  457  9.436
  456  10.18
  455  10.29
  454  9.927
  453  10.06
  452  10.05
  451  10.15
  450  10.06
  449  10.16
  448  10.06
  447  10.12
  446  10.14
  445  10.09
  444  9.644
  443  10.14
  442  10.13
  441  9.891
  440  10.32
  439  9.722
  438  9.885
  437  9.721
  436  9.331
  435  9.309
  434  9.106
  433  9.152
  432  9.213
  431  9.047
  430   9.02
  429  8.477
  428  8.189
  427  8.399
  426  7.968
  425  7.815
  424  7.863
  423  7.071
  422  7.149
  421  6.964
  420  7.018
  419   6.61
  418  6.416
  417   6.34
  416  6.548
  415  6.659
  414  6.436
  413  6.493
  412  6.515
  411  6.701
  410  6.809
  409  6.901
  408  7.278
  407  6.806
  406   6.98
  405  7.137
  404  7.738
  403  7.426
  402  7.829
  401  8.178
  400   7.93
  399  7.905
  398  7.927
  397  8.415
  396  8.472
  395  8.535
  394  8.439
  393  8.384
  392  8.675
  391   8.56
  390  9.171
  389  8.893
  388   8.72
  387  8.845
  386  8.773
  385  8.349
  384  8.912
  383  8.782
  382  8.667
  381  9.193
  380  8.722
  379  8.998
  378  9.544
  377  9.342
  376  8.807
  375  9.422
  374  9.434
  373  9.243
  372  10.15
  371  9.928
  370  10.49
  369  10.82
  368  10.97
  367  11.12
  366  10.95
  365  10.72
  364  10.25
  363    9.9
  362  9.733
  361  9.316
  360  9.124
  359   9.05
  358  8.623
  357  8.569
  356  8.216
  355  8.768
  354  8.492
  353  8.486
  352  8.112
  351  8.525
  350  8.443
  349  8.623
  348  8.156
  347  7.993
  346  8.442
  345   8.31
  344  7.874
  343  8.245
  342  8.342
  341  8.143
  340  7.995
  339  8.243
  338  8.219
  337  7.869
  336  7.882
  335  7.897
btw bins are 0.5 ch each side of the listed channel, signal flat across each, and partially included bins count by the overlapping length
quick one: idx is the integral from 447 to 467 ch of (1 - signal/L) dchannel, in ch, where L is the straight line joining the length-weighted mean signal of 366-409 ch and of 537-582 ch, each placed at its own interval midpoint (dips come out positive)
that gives -4.8 ch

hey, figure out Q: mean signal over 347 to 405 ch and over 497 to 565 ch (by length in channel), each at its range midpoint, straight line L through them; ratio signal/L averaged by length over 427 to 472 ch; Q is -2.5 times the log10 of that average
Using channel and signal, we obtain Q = -0.18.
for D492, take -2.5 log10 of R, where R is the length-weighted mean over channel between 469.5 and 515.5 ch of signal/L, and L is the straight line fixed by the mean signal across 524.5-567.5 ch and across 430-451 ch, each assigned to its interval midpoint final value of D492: -0.25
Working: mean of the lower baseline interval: 9.75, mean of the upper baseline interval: 5.75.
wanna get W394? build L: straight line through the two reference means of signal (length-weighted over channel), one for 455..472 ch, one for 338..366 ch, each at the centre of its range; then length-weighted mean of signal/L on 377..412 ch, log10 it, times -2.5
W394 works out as 0.10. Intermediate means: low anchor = 8.72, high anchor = 9.36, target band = 8.19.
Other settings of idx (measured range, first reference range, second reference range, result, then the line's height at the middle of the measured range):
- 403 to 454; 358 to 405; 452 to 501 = 5.4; 9.39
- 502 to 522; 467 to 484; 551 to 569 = -2.1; 8.6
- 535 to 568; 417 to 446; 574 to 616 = 9.6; 7.99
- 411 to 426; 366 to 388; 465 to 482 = 4.2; 9.56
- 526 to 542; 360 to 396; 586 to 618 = 6.2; 8.21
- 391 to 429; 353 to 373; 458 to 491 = 8.8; 9.7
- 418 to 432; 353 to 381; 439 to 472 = 2.7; 9.65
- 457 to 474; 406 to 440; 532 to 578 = -4.9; 7.24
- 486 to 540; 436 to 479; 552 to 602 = 2.4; 8.7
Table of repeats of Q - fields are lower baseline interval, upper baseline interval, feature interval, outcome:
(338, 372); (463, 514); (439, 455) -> -0.06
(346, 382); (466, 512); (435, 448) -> -0.04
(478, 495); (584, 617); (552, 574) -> 0.17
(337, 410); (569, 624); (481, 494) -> -0.21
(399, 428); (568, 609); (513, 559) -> 0.19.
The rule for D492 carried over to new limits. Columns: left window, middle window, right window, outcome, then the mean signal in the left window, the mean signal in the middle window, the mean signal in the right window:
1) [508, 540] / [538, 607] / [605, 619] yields 0.11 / 7.46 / 6.88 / 7.78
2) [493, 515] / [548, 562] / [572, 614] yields 0.31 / 9.6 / 6.39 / 7.73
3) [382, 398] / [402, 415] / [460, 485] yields 0.26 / 8.64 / 6.96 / 9.61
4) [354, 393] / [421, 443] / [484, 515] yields 0.08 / 9.34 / 8.88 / 9.71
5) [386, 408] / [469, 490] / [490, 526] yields -0.10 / 8.14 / 9.93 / 9.39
